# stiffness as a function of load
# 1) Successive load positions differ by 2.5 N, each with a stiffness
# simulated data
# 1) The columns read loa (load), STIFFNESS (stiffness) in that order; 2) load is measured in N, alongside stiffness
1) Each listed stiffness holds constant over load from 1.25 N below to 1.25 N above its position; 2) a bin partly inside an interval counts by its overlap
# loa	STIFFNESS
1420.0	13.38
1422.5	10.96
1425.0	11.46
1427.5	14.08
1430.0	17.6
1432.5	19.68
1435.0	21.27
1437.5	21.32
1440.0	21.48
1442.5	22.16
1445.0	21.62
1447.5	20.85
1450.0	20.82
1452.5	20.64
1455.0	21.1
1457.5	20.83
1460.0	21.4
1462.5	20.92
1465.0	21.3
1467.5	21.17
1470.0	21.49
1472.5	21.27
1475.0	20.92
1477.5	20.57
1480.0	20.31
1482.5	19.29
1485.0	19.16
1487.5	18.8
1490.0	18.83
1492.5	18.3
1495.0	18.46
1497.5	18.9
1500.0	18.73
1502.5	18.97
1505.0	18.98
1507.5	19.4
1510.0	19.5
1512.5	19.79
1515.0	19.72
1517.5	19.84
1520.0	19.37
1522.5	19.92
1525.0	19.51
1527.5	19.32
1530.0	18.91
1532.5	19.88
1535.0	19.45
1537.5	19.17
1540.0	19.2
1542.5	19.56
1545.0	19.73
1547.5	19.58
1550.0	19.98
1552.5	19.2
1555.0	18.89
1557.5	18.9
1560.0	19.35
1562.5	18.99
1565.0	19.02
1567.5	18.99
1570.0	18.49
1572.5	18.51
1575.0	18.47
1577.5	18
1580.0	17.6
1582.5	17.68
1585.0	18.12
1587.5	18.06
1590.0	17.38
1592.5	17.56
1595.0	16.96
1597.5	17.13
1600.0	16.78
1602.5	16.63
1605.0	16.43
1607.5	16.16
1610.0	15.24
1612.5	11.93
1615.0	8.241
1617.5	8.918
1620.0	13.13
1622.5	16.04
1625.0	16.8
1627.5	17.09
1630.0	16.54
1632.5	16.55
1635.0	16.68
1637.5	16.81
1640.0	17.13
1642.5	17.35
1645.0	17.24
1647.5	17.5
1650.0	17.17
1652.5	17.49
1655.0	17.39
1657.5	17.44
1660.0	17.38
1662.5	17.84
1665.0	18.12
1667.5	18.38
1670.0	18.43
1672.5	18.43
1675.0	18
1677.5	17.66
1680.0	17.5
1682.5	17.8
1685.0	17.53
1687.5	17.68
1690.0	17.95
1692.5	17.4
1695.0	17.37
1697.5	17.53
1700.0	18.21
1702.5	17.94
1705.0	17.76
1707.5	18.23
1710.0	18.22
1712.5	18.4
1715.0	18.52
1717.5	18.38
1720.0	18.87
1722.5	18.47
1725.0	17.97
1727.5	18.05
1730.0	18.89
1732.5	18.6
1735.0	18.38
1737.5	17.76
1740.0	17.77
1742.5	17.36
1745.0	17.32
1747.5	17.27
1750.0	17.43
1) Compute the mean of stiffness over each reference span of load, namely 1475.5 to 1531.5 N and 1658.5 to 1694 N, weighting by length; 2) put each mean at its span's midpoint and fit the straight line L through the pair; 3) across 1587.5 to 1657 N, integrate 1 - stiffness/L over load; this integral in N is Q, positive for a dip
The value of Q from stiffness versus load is 8.8 N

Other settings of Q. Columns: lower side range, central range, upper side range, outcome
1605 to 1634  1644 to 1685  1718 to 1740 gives -4.5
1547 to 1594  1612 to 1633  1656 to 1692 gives 5.0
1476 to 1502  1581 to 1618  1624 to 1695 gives 4.9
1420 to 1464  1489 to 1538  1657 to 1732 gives -1.1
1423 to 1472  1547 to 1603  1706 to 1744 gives 2.6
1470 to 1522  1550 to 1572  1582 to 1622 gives -2.7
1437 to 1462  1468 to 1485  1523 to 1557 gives 0.1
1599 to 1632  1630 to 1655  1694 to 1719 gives -2.3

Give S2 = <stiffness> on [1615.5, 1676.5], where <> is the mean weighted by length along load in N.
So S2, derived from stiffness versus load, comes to 16.7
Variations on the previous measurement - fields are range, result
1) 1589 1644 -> 15.6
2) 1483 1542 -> 19.2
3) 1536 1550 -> 19.5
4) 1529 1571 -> 19.3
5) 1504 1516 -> 19.5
